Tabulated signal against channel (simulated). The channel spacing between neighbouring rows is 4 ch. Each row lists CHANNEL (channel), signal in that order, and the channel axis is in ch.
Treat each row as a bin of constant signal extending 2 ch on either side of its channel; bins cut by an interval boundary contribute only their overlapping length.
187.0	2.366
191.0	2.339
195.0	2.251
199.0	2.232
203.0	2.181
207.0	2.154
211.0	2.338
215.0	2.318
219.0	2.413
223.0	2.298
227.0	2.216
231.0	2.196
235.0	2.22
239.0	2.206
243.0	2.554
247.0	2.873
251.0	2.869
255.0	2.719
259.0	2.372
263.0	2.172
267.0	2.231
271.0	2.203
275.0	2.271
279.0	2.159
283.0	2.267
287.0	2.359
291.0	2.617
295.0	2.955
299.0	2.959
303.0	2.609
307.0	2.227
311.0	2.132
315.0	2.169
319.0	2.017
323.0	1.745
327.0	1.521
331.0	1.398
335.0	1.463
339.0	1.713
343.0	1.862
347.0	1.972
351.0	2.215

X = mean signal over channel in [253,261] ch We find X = 2.55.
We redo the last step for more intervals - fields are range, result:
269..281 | 2.21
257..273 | 2.24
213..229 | 2.31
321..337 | 1.53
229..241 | 2.21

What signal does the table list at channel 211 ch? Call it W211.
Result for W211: 2.338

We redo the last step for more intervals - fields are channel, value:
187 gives 2.366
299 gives 2.959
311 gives 2.132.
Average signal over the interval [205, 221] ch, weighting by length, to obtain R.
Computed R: 2.31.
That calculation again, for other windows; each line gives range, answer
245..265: 2.6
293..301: 2.96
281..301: 2.63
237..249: 2.54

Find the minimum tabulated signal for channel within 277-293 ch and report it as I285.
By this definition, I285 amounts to 2.159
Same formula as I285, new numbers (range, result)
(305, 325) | 1.745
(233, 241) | 2.206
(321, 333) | 1.398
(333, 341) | 1.463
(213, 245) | 2.196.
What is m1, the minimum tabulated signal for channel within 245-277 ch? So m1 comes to 2.172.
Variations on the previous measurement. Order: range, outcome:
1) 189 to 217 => 2.154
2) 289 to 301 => 2.617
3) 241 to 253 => 2.554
